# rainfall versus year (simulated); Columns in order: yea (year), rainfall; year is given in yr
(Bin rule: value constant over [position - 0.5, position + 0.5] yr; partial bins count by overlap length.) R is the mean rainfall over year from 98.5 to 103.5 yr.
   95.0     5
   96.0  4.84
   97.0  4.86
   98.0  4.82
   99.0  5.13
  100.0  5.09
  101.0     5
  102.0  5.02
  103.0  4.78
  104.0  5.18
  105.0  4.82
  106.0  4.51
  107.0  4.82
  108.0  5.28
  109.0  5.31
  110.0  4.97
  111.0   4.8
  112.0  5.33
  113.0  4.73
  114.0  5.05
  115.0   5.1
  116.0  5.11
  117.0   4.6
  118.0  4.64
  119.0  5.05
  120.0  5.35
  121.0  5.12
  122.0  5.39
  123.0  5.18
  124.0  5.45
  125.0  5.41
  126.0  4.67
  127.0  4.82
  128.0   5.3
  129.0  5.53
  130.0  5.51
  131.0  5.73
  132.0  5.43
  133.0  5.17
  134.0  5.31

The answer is 5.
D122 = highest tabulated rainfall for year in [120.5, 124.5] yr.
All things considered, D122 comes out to 5.45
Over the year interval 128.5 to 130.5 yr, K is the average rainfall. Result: 5.52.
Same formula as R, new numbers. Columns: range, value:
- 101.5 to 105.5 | 4.95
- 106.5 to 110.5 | 5.1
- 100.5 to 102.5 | 5.01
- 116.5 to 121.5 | 4.95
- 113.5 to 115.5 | 5.07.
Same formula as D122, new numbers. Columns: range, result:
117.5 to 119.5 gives 5.05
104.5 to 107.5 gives 4.82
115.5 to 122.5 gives 5.39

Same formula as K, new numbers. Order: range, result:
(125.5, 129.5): 5.08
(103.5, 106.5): 4.84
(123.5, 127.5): 5.09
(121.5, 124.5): 5.34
